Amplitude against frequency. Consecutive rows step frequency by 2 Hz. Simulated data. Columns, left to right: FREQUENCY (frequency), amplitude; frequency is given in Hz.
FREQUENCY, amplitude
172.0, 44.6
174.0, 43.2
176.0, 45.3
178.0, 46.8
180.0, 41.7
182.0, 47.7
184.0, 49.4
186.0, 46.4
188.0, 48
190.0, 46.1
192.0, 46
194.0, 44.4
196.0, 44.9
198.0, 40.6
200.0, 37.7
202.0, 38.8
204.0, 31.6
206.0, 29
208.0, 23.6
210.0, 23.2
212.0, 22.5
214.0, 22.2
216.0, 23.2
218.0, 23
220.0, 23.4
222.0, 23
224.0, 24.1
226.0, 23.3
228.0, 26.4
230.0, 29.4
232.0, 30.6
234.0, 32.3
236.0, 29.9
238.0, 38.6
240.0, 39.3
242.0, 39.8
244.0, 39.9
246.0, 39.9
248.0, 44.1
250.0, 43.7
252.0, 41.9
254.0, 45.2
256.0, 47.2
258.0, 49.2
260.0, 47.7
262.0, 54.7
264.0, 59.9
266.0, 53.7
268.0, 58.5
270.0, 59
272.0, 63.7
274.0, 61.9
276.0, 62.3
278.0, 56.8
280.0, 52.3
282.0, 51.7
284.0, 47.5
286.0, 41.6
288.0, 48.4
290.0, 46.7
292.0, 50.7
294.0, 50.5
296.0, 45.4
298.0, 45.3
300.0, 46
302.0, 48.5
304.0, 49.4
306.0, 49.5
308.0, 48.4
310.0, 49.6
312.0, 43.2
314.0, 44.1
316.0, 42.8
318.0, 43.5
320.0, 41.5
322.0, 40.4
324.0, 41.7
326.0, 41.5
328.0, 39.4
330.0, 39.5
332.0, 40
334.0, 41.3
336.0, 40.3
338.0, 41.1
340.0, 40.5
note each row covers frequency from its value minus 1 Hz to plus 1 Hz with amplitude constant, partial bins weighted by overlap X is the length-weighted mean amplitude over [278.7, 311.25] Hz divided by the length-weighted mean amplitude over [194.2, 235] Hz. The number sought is 1.7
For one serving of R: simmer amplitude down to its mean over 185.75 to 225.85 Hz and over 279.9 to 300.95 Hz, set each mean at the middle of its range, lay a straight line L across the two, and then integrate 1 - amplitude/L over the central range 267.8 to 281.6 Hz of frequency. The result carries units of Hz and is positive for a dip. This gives -4.3 Hz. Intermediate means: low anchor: 32.6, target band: 58.9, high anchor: 47.6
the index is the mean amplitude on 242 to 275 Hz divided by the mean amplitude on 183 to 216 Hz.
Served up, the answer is 1.37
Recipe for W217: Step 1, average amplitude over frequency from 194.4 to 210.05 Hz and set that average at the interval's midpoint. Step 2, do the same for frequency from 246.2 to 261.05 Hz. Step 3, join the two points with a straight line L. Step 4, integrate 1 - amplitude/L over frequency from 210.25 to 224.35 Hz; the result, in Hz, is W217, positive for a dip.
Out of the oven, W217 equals 5.5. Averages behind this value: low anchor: 34.7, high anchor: 45.3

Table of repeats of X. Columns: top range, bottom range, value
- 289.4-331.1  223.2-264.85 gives 1.15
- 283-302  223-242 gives 1.52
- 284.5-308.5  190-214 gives 1.37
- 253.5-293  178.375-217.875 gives 1.43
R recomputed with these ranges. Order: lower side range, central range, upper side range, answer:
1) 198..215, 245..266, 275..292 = -2.2 Hz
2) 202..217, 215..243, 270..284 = 5.0 Hz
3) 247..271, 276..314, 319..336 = -2.8 Hz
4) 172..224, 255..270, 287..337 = -4.5 Hz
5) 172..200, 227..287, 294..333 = -2.2 Hz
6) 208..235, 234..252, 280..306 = -4.0 Hz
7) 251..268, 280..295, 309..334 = -0.5 Hz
